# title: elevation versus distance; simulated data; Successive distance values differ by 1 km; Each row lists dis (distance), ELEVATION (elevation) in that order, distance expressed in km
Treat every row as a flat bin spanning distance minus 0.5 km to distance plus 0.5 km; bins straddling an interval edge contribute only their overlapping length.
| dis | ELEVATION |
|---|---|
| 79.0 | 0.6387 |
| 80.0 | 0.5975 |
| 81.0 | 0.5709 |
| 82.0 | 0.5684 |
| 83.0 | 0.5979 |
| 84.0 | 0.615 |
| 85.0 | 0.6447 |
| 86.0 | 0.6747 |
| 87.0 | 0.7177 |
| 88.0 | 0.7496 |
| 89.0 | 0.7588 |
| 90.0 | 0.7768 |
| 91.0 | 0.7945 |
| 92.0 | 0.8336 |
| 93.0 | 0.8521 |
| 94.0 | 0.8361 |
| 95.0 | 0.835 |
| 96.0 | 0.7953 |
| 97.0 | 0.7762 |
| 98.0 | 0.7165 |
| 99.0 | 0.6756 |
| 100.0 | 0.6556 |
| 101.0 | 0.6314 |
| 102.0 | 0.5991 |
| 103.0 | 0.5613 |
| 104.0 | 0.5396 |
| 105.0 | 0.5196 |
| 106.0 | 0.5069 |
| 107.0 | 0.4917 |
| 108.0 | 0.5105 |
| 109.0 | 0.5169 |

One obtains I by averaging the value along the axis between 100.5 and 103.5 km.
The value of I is 0.597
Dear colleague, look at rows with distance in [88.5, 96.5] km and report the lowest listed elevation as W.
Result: 0.7588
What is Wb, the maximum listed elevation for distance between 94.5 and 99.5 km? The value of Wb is 0.835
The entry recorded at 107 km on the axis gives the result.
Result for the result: 0.4917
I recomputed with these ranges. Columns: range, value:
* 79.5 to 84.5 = 0.59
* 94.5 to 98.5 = 0.781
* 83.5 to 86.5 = 0.645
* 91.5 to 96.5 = 0.83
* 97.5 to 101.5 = 0.67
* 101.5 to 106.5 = 0.545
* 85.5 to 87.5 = 0.696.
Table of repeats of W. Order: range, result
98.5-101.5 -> 0.6314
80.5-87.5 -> 0.5684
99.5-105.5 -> 0.5196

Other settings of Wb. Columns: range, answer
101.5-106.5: 0.5991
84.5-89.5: 0.7588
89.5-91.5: 0.7945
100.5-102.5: 0.6314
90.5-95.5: 0.8521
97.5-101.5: 0.7165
